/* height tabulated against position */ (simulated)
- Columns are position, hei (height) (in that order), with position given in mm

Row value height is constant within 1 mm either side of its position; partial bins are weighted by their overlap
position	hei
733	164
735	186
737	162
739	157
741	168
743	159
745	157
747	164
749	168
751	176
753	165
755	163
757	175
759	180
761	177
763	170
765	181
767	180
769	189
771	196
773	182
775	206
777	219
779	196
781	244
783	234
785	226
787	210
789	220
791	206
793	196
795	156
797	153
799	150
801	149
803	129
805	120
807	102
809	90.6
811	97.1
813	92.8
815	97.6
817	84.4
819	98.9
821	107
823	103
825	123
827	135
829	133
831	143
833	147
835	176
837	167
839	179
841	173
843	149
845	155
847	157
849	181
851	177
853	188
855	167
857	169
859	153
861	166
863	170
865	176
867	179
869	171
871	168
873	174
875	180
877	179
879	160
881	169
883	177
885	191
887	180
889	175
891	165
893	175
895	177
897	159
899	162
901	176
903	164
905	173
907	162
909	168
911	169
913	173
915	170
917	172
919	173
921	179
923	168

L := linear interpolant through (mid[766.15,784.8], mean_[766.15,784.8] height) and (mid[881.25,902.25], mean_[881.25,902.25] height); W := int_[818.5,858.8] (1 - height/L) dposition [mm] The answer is 7.68 mm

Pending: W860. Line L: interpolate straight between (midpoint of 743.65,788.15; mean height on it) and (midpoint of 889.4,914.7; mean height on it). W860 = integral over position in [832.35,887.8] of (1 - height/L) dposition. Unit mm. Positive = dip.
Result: 1.3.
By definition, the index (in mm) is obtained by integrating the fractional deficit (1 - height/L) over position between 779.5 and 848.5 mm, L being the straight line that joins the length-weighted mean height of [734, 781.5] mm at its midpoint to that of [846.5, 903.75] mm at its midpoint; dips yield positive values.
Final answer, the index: 9.9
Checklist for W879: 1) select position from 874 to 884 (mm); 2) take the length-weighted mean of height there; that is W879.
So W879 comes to 173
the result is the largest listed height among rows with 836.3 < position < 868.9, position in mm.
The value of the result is 188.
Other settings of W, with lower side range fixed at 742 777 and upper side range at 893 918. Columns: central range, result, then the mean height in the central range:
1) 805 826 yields 8.9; 101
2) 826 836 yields 1.5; 147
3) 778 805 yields -1.8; 187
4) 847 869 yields 0.0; 172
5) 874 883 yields -0.1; 173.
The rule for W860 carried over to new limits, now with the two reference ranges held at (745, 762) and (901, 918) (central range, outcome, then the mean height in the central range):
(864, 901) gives -0.83 mm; 173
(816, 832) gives 5.08 mm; 116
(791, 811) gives 3.55 mm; 140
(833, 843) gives 0.06 mm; 169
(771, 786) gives -3.88 mm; 214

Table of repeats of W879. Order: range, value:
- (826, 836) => 147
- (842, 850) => 160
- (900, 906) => 171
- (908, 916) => 170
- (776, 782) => 220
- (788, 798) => 186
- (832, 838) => 163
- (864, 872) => 174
